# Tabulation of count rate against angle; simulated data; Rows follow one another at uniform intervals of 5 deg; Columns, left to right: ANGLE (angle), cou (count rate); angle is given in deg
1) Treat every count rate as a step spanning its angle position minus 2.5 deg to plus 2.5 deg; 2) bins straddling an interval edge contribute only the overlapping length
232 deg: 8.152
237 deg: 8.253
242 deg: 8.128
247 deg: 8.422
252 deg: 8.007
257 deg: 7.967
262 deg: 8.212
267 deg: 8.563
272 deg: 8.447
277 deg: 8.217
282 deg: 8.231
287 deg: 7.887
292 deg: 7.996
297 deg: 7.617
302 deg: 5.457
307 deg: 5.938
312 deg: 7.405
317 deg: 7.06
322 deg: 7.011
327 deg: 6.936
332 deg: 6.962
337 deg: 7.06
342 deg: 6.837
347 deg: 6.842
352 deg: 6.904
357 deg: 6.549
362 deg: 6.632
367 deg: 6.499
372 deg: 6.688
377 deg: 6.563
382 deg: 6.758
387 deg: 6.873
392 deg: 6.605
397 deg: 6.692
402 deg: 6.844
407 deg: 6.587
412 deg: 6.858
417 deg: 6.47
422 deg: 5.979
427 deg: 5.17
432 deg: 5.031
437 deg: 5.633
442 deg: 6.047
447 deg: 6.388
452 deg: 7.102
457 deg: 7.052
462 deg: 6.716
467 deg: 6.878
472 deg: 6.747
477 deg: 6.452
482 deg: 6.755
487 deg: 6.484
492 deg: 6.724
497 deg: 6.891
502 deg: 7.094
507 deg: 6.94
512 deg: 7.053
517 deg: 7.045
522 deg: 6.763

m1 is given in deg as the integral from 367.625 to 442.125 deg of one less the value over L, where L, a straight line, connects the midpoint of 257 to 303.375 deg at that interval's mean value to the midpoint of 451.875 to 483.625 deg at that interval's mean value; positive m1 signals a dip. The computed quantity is 8.7 deg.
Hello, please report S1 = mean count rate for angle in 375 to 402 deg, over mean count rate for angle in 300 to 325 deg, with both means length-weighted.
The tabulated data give 1.0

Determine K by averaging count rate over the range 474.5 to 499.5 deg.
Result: 6.66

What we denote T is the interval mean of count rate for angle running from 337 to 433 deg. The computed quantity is 6.53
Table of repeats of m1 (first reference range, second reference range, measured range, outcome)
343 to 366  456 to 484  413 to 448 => 4.70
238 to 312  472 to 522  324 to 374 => 4.50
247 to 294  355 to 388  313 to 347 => 1.35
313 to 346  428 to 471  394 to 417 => -0.50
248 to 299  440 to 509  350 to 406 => 5.42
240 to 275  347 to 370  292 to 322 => 2.58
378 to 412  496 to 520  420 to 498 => 5.87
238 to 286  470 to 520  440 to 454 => 1.18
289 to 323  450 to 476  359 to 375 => 0.71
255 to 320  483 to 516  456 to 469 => 0.25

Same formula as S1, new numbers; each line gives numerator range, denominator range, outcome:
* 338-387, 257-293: 0.82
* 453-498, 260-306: 0.87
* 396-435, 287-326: 0.88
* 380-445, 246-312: 0.81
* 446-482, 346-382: 1.02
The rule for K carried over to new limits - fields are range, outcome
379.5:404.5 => 6.75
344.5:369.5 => 6.69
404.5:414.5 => 6.72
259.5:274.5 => 8.41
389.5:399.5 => 6.65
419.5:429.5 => 5.57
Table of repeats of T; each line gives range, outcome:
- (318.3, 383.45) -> 6.79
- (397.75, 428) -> 6.4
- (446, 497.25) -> 6.75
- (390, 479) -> 6.4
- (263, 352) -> 7.32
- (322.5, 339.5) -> 6.99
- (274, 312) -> 7.35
